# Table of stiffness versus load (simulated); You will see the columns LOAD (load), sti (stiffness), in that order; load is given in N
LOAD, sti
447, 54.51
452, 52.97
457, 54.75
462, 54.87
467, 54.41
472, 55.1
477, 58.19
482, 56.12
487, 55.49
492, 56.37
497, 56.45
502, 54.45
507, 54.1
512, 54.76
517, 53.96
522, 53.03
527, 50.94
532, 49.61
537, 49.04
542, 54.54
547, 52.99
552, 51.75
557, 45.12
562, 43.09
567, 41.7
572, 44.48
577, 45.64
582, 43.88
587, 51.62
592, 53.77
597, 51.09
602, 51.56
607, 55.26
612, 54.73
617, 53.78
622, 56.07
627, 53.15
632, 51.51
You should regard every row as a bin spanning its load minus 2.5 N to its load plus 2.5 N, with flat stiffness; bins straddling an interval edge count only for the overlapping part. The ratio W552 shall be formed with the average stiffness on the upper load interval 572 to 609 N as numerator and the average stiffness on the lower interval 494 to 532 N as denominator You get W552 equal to 0.93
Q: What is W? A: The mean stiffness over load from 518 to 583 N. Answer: 48.4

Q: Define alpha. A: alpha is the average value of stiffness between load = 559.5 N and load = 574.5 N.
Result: 43.1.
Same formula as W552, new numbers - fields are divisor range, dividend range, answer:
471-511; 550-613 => 0.87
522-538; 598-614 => 1.06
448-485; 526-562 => 0.91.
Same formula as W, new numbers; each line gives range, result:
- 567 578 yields 44.2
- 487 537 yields 53.6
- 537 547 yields 52.8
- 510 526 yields 53.6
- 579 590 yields 47.9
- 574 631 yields 51.8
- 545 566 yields 47.7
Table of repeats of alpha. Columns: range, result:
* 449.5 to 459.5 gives 53.9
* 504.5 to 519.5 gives 54.3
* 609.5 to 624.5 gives 54.9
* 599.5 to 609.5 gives 53.4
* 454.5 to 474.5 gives 54.8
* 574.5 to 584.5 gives 44.8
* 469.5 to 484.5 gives 56.5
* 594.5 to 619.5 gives 53.3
